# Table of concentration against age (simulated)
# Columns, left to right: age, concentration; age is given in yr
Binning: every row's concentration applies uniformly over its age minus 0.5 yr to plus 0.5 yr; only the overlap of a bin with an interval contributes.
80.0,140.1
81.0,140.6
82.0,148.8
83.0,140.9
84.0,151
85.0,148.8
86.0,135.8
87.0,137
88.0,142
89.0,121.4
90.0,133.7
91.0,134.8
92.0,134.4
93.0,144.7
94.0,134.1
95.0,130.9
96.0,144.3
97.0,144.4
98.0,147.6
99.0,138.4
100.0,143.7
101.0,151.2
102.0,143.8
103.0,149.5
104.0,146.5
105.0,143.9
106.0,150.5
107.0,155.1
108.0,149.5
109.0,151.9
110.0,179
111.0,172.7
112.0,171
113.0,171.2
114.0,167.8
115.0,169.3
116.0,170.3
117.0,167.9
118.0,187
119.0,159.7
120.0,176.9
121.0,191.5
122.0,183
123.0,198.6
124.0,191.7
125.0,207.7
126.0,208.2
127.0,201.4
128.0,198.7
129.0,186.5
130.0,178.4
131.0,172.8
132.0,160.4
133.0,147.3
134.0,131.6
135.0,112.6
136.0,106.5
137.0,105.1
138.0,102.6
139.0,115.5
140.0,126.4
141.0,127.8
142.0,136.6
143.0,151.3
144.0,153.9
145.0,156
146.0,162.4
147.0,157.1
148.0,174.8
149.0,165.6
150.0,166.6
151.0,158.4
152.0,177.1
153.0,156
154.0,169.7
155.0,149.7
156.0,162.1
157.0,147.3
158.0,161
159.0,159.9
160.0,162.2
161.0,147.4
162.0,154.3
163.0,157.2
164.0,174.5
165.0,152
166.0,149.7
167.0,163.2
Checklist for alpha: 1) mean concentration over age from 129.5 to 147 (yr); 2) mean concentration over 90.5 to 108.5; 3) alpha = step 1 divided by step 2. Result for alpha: 1.0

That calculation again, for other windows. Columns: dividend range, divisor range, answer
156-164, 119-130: 0.82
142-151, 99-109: 1.08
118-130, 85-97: 1.39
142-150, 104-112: 1.01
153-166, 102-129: 0.91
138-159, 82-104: 1.08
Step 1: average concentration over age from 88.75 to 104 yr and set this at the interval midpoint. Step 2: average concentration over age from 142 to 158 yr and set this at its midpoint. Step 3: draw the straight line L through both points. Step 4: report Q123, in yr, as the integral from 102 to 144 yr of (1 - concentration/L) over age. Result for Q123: -3.0 yr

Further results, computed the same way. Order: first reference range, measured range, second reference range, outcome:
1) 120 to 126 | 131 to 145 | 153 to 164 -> 3.69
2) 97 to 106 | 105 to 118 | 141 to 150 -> -1.45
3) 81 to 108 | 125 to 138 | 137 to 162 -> -0.94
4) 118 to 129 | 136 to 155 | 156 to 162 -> 2.44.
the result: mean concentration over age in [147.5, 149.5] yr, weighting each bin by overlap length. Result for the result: 170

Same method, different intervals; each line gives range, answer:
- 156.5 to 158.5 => 154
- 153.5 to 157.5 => 157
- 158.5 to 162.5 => 156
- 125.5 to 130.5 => 195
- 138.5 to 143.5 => 132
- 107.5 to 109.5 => 151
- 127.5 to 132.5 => 179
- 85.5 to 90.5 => 134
